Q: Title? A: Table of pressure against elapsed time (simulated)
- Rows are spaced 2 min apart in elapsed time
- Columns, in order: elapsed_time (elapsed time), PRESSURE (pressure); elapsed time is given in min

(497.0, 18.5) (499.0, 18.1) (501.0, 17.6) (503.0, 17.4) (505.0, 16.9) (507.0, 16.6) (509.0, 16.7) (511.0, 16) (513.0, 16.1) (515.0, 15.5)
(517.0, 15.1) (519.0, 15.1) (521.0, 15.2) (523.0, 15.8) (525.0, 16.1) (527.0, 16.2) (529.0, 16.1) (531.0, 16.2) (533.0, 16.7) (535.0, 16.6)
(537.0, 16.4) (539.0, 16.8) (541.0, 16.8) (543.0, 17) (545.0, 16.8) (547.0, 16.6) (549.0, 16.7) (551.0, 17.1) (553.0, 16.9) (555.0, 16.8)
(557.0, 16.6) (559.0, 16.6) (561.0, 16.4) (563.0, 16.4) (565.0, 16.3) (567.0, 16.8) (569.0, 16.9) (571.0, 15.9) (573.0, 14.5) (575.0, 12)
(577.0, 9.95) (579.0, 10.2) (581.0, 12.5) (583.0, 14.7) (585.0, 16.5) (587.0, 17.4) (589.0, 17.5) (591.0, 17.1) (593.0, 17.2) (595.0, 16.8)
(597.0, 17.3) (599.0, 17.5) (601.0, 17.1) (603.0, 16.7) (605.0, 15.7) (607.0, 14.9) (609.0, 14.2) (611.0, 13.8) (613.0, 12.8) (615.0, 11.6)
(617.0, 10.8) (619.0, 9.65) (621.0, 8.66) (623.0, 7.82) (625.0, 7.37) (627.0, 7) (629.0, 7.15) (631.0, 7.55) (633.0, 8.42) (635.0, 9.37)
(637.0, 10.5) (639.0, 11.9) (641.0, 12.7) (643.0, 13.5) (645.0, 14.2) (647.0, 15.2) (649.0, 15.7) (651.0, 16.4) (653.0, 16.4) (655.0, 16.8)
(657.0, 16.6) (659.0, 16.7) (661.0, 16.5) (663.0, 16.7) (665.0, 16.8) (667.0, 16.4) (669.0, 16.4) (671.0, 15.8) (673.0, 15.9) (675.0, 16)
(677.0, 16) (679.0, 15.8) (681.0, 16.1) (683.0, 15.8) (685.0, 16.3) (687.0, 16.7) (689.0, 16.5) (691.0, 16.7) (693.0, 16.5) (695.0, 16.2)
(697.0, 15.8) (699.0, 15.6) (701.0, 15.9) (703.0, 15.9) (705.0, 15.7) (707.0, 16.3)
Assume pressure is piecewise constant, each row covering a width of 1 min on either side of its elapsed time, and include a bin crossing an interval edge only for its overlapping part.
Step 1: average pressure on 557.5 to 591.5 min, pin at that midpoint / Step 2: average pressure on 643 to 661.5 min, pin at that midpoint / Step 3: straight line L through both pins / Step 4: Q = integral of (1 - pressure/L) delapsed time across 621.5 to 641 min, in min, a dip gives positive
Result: 8.6 min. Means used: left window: 15.1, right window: 15.9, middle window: 8.78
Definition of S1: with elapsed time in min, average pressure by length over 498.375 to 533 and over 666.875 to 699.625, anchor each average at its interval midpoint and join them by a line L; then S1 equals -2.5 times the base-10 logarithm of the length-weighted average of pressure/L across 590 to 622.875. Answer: 0.13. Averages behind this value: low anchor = 16.3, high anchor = 16.1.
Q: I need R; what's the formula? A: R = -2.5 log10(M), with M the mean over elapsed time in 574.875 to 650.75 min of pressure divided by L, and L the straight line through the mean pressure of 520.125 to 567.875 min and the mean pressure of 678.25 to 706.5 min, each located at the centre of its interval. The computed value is 0.250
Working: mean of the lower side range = 16.5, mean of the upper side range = 16.1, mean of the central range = 13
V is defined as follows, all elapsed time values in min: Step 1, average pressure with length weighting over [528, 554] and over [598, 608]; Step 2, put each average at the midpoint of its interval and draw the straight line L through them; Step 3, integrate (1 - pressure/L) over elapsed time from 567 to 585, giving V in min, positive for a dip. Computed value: 3.1 min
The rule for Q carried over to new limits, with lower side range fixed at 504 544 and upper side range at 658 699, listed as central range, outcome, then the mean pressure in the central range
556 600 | 1.70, 15.6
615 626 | 4.83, 9.11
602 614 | 1.14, 14.7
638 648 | 1.69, 13.5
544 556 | -0.45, 16.8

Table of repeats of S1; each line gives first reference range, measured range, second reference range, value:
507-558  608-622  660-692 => 0.365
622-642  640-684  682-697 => -0.242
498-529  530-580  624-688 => -0.012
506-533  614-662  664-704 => 0.317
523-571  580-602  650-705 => -0.003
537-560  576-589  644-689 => 0.196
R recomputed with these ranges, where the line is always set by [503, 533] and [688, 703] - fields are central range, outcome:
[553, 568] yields -0.03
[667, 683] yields 0.01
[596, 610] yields -0.01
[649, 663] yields -0.03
